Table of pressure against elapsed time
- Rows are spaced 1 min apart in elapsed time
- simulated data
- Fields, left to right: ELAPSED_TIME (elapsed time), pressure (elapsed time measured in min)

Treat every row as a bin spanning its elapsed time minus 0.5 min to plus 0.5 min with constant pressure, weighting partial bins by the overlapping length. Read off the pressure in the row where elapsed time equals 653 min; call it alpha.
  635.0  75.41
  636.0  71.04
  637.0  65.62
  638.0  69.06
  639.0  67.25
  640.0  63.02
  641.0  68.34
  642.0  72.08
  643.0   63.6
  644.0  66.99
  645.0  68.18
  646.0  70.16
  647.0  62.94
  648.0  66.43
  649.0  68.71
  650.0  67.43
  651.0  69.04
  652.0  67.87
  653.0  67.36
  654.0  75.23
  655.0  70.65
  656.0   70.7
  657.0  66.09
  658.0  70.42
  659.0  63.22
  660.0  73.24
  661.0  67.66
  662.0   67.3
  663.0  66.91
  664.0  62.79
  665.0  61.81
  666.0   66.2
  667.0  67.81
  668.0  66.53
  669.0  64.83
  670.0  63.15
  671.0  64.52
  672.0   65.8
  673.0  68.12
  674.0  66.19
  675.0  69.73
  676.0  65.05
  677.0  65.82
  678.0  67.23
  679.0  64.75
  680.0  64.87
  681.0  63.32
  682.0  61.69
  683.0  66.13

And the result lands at 67.36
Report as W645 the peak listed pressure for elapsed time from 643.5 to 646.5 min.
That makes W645 70.16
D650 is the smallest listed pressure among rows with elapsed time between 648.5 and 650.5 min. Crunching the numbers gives 67.43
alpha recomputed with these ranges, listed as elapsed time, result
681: 63.32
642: 72.08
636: 71.04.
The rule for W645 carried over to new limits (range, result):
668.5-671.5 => 64.83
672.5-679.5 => 69.73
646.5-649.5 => 68.71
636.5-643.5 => 72.08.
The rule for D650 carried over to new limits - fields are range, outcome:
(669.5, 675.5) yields 63.15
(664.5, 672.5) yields 61.81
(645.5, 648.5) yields 62.94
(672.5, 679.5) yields 64.75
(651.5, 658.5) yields 66.09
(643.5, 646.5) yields 66.99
